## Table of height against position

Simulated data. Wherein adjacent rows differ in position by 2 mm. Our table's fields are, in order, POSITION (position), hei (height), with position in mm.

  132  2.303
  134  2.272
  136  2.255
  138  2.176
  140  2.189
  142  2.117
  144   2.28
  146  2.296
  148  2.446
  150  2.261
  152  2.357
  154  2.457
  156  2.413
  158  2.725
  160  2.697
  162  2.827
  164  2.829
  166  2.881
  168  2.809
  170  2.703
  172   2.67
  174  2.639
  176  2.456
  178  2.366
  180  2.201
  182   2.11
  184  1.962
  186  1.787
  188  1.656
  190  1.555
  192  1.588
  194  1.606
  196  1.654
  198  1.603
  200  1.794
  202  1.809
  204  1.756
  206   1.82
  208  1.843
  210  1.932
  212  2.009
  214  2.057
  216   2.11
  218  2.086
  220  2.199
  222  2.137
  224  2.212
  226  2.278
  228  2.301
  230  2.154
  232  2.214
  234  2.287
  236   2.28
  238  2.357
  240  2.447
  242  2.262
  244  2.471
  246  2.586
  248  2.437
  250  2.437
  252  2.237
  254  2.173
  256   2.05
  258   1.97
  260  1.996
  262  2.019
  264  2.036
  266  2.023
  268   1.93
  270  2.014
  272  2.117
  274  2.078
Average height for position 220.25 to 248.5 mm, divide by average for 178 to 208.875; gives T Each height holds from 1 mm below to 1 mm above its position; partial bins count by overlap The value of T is 1.28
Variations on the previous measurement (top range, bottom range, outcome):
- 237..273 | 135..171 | 0.88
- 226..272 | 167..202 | 1.07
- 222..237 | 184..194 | 1.34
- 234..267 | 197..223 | 1.16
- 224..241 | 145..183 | 0.90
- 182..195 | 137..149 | 0.77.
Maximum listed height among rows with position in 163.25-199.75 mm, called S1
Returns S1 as 2.881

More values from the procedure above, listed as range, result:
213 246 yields 2.586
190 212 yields 2.009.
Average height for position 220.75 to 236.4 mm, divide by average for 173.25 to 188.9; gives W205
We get 1.04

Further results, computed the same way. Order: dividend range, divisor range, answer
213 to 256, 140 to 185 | 0.92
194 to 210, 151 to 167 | 0.66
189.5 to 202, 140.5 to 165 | 0.67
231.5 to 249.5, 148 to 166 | 0.92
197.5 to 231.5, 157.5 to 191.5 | 0.84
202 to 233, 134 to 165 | 0.85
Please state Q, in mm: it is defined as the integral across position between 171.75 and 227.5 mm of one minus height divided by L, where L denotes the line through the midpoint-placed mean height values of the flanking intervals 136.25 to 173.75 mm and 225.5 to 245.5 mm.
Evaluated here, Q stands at 9.5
